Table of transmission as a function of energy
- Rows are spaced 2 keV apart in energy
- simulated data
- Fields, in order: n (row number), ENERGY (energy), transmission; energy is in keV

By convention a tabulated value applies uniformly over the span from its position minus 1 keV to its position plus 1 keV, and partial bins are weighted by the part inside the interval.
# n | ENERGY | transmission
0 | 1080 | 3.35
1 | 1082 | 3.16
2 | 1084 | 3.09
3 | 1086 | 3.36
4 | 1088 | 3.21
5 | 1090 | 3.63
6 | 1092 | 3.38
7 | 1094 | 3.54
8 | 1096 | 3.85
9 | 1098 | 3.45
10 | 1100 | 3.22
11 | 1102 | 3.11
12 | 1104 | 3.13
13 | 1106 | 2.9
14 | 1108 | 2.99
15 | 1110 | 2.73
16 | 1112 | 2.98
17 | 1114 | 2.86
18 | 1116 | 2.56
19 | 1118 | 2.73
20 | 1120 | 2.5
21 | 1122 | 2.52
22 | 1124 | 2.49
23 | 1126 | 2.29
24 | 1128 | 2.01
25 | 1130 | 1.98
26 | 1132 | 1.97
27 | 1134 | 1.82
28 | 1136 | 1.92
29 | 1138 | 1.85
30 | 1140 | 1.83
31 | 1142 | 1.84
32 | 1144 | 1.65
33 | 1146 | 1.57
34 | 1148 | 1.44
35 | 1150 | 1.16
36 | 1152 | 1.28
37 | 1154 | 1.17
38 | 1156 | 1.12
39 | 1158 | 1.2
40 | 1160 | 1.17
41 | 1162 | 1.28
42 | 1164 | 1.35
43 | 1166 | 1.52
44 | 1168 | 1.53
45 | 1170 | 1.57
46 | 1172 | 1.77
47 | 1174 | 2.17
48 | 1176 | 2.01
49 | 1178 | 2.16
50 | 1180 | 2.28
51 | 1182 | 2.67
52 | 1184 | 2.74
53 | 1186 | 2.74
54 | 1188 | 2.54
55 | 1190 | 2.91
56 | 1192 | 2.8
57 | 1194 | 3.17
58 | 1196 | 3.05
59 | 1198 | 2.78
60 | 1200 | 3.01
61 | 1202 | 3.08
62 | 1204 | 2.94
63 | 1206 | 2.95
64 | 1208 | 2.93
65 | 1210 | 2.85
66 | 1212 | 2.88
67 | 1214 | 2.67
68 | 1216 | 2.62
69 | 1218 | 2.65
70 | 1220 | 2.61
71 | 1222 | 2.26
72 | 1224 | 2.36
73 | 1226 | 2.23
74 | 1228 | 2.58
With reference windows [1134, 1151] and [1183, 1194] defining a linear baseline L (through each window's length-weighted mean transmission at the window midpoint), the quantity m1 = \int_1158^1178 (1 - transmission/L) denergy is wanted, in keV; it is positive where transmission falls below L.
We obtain 6.1 keV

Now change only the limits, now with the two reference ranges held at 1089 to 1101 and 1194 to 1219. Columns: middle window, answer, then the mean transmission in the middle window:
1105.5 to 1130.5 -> 5.9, 2.59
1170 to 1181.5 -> 3.7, 2.06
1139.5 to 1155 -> 8.4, 1.48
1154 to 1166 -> 7.2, 1.24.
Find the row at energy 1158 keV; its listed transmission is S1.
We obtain 1.2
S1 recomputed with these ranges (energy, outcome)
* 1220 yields 2.61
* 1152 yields 1.28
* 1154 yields 1.17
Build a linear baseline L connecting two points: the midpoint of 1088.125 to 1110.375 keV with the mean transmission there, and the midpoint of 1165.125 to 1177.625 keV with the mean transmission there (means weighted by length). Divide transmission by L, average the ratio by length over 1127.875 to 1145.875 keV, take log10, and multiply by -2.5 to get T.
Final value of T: 0.33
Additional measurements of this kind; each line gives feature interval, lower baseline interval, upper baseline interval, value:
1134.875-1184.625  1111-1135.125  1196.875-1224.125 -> 0.45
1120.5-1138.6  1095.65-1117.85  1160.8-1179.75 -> 0.21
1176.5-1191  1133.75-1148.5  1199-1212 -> 0.00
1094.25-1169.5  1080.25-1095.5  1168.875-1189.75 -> 0.33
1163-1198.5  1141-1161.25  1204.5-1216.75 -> -0.09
